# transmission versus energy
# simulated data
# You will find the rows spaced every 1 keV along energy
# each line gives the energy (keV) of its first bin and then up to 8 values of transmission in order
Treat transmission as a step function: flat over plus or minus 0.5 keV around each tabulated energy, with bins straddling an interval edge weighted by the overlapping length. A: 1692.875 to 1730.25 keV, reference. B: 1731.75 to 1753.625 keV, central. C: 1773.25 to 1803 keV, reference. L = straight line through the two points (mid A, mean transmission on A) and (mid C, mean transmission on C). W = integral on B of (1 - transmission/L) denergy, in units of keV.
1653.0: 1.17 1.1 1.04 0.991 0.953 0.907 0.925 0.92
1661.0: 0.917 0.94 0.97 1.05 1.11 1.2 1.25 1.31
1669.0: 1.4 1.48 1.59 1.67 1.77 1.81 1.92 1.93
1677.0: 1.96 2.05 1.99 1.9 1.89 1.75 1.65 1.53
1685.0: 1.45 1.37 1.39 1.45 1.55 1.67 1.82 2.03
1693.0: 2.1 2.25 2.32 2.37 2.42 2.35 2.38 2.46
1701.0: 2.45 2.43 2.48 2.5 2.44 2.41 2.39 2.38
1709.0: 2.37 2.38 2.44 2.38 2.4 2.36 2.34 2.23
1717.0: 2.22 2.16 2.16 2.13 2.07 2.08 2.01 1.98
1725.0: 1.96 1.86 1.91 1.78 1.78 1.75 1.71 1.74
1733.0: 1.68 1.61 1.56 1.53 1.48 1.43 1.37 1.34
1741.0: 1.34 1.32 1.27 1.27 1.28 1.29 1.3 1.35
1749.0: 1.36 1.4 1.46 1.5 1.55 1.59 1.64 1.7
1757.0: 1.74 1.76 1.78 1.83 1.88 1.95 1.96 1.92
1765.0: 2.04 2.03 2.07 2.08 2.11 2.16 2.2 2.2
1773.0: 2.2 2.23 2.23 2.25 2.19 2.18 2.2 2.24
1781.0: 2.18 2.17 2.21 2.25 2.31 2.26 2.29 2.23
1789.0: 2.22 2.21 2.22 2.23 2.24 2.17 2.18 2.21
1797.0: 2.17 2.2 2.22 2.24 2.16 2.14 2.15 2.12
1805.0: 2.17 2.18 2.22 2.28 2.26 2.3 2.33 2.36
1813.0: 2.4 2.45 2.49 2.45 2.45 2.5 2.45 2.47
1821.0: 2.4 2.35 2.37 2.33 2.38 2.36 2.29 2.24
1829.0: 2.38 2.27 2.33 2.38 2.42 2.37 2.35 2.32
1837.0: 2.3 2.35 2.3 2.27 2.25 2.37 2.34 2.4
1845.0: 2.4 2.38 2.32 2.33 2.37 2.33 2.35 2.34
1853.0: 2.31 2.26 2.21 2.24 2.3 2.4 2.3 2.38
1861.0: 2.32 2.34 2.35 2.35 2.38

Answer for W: 7.9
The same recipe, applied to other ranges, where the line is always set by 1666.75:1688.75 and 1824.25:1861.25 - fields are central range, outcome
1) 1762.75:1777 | -0.6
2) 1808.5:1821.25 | -1.1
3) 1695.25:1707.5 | -4.6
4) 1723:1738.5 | 1.2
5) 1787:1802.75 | -0.5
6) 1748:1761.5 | 2.4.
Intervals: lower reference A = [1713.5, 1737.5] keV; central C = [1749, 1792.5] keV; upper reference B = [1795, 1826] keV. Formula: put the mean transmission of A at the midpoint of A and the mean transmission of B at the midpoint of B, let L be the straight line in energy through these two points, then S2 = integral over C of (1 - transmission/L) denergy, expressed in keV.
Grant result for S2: 2.3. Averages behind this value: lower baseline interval 1.92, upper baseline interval 2.31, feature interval 2.02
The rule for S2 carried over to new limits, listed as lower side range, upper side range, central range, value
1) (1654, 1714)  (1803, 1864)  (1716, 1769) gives 7.4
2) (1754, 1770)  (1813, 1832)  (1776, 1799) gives -1.3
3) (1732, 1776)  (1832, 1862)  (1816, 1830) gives -1.4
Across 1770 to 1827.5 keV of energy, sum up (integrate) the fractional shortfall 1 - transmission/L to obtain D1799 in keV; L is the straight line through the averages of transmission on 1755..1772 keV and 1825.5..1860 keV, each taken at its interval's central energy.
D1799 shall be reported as -4.1 keV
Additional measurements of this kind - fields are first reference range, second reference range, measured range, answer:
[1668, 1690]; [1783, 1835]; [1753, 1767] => 1.6 keV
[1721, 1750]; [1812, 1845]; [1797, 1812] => -0.3 keV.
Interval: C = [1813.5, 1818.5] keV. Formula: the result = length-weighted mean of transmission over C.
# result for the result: 2.47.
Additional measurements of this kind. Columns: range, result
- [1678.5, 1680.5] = 1.94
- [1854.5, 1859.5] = 2.29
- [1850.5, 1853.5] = 2.33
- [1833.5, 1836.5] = 2.35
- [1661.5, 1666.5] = 1.05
